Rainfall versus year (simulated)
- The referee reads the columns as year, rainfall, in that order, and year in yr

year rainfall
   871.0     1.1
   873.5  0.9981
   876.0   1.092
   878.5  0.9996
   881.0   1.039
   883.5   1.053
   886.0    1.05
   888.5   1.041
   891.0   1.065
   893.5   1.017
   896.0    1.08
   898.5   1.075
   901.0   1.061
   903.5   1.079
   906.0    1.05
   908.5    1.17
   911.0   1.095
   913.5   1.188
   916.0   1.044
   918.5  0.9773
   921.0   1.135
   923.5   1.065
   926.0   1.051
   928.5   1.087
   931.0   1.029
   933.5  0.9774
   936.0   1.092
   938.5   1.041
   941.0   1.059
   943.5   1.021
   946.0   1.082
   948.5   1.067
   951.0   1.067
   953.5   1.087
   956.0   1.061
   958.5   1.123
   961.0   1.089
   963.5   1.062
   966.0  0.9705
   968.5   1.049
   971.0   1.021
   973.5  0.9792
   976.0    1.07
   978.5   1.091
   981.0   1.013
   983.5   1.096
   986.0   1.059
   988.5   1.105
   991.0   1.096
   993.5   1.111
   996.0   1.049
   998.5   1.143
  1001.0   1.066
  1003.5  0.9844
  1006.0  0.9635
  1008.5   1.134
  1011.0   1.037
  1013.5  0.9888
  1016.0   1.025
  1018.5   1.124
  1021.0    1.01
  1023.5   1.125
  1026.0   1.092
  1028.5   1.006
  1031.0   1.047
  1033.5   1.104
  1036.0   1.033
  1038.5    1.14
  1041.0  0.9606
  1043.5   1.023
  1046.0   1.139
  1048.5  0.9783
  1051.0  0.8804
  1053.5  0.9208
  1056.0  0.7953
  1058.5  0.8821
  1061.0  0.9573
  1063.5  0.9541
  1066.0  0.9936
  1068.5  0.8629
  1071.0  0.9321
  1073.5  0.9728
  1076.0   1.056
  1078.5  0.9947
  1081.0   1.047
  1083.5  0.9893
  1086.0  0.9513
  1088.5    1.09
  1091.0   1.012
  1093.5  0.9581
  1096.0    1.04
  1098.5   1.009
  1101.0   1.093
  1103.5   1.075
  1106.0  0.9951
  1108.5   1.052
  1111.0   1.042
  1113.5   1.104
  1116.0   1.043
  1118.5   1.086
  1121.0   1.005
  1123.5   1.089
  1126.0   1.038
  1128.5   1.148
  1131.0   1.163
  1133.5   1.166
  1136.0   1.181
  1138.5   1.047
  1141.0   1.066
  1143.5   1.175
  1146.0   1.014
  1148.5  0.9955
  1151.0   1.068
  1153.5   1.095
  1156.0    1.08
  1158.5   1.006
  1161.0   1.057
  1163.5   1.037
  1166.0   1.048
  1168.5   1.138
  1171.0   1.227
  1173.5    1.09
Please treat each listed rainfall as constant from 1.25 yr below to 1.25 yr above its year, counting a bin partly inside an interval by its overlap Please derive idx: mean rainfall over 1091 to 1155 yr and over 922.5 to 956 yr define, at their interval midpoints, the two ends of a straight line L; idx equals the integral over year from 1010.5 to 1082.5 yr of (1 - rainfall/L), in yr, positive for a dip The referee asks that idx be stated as 4.1 yr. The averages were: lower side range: 1.06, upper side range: 1.07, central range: 1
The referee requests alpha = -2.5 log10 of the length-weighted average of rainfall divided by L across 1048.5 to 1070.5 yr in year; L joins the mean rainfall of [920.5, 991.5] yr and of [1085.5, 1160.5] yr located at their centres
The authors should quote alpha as 0.167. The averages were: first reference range 1.06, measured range 0.911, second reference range 1.06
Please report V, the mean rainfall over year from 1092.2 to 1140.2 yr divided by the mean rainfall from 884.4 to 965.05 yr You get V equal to 1.00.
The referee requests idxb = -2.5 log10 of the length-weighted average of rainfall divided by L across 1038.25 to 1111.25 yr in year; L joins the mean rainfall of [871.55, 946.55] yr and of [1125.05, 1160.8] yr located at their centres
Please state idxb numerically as 0.09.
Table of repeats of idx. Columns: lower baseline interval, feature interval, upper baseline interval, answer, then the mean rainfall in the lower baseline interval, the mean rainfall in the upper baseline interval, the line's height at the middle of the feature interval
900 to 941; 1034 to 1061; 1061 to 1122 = 1.3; 1.07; 1.01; 1.03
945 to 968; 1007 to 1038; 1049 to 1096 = -1.7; 1.07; 0.961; 1.01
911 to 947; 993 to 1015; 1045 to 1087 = -1.0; 1.06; 0.958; 1.01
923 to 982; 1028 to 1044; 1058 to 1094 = -0.7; 1.05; 0.979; 1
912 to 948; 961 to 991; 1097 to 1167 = 0.4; 1.06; 1.07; 1.06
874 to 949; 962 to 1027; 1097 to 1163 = 0.6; 1.06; 1.07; 1.07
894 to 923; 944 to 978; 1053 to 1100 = -0.2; 1.08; 0.971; 1.05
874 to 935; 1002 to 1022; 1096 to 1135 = 0.6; 1.06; 1.07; 1.07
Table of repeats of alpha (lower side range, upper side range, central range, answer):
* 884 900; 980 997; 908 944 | -0.01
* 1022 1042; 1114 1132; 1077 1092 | 0.06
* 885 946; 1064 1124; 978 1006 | -0.02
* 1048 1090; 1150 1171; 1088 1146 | -0.05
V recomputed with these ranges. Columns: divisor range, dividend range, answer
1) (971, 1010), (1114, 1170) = 1.02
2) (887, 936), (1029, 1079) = 0.92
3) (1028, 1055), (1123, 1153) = 1.08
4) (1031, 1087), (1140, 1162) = 1.08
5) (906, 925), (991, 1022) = 0.97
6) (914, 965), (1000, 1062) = 0.96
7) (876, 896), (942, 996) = 1.02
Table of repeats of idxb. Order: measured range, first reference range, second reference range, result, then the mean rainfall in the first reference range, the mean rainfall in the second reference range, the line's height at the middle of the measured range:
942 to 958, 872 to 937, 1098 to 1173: -0.002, 1.06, 1.08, 1.07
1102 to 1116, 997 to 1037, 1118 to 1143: 0.040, 1.06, 1.1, 1.09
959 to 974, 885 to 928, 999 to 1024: 0.023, 1.07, 1.05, 1.06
